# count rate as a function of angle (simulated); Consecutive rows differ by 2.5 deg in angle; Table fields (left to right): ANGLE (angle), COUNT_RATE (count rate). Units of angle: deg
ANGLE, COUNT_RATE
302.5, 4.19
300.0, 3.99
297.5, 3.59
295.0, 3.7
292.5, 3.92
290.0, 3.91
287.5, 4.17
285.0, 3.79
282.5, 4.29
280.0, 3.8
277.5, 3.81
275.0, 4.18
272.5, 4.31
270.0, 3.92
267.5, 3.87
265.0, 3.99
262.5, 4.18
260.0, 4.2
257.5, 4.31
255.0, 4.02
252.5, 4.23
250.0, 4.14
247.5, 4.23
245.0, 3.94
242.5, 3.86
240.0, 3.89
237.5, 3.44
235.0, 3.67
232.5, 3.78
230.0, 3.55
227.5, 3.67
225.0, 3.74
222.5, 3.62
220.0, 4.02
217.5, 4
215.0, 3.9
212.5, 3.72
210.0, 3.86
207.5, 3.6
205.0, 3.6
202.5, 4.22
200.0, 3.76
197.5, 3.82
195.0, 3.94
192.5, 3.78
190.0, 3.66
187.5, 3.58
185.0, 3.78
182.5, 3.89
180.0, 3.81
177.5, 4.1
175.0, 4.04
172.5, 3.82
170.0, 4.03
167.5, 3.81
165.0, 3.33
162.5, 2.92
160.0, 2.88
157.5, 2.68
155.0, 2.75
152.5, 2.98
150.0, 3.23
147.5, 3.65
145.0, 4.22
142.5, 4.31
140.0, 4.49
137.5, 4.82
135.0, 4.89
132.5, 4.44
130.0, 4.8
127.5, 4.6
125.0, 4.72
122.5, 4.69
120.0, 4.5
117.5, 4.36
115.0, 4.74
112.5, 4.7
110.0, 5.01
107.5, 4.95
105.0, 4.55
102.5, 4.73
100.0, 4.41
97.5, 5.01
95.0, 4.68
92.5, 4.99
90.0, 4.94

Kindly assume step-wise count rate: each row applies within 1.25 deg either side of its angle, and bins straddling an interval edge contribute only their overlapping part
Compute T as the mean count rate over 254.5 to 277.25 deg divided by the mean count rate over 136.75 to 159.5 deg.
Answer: 1.13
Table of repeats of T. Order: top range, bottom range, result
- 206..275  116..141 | 0.85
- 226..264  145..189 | 1.12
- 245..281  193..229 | 1.07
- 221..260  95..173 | 0.93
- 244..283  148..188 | 1.17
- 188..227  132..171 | 1.03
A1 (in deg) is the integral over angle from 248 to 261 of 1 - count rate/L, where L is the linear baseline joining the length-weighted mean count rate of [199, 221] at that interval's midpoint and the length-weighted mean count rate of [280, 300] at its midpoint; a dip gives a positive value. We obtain -1.0 deg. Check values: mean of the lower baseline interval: 3.85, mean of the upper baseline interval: 3.91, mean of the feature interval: 4.18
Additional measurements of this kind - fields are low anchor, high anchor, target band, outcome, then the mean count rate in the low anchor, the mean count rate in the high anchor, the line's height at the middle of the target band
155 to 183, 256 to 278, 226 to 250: 0.79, 3.53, 4.09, 3.93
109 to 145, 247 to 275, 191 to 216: 3.02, 4.63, 4.13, 4.34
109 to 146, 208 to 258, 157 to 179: 3.97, 4.62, 3.87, 4.33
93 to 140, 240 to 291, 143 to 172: 7.48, 4.7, 4.05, 4.52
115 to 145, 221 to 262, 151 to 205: 8.64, 4.59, 3.9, 4.29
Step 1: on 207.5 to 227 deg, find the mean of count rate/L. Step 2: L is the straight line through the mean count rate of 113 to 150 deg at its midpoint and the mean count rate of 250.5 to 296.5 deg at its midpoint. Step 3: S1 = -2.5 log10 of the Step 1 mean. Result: 0.11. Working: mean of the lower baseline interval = 4.48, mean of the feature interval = 3.82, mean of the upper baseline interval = 4.03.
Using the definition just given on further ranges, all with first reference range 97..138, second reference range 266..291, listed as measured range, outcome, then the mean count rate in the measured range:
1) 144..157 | 0.35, 3.31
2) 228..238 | 0.16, 3.63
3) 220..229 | 0.14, 3.72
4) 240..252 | 0.03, 4.04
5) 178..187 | 0.15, 3.83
